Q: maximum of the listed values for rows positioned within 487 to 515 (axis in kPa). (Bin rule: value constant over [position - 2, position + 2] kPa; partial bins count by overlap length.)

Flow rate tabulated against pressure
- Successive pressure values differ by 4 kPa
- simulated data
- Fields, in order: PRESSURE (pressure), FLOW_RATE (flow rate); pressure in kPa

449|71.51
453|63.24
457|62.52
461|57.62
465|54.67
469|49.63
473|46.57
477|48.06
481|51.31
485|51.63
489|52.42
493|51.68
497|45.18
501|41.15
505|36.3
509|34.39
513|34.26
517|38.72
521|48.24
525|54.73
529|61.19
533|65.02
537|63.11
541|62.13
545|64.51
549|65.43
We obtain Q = 52.42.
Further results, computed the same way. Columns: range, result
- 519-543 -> 65.02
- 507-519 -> 38.72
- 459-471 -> 57.62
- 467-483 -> 51.31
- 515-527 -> 54.73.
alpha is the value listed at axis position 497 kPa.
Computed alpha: 45.18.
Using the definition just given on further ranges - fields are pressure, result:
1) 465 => 54.67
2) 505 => 36.3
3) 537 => 63.11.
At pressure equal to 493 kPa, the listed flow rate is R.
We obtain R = 51.68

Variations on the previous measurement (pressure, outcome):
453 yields 63.24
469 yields 49.63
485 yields 51.63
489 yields 52.42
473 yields 46.57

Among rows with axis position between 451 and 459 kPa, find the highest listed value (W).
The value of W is 63.24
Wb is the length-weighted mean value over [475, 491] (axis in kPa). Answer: 50.9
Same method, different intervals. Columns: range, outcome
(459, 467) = 56.1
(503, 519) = 35.9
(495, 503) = 43.2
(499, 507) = 38.7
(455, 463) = 60.1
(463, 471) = 52.2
